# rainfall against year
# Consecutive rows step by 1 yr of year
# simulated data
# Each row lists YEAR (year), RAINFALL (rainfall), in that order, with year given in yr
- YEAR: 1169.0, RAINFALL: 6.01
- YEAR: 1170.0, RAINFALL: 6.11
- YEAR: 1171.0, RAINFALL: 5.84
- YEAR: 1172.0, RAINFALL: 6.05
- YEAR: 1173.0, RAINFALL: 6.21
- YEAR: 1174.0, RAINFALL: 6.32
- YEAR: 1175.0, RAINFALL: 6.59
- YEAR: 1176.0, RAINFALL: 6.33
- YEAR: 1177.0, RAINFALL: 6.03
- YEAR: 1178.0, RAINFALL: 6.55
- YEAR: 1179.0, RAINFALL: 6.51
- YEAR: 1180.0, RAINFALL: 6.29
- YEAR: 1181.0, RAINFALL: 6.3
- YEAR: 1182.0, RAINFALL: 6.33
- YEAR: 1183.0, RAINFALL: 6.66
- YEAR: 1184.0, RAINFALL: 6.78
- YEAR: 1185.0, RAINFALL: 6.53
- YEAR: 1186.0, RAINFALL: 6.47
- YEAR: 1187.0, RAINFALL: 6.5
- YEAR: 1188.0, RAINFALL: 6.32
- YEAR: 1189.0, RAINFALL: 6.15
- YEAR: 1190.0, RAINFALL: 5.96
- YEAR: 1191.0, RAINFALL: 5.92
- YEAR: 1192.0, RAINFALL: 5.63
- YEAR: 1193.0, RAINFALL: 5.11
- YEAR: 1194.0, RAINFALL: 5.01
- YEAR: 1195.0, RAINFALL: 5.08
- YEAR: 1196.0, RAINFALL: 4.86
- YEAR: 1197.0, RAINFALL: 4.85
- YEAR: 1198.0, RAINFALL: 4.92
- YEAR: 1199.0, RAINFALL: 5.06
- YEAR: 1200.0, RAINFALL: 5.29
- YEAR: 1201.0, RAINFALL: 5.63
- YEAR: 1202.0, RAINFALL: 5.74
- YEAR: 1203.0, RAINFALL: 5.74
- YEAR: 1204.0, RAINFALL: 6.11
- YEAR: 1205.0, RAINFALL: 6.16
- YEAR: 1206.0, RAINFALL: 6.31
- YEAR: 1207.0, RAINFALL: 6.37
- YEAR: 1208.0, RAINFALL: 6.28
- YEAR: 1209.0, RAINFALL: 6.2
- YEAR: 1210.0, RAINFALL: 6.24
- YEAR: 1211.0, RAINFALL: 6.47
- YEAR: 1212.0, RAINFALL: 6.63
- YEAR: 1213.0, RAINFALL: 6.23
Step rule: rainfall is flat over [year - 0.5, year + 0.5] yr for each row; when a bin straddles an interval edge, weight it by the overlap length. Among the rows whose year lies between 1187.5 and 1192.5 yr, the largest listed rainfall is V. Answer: 6.32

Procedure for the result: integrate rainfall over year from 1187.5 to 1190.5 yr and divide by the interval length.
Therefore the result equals 6.14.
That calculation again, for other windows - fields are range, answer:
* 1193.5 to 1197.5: 4.95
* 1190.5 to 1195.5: 5.35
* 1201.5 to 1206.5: 6.01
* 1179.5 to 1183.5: 6.39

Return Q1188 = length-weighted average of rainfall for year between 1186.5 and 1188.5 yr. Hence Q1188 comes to 6.41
